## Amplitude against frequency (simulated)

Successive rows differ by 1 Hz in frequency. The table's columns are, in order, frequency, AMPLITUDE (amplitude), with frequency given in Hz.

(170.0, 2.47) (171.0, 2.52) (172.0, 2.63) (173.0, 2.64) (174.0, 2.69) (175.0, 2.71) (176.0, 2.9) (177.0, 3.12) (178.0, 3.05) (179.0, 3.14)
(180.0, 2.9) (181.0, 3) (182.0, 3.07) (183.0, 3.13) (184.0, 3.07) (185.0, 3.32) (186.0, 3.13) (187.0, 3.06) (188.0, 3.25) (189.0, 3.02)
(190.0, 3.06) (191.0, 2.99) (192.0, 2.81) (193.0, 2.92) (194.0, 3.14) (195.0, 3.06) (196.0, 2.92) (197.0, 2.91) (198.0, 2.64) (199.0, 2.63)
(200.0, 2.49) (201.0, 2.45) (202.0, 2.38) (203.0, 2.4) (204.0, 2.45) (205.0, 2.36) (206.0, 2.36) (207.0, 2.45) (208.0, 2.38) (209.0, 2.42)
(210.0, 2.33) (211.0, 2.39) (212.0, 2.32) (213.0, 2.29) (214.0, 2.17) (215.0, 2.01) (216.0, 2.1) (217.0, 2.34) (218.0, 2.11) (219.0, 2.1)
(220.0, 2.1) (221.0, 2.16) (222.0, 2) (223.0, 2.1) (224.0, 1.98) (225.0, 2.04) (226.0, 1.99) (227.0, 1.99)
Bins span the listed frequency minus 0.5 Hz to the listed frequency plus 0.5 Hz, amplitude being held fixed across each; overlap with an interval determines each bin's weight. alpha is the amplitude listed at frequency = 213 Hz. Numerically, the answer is 2.29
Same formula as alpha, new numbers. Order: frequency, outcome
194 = 3.14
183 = 3.13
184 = 3.07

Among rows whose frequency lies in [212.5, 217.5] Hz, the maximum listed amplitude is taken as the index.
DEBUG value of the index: 2.34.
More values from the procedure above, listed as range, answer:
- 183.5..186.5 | 3.32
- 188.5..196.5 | 3.14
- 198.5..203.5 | 2.63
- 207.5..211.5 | 2.42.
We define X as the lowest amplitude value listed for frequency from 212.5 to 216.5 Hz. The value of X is 2.01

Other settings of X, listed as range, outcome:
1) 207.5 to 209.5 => 2.38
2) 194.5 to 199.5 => 2.63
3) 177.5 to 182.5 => 2.9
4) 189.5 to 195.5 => 2.81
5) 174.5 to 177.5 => 2.71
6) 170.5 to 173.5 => 2.52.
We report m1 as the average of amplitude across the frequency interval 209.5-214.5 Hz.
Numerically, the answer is 2.3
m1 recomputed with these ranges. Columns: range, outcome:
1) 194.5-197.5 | 2.96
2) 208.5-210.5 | 2.38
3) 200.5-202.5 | 2.42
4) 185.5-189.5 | 3.11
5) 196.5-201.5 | 2.62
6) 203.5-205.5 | 2.41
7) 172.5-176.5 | 2.74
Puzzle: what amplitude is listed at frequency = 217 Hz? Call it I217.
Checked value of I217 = 2.34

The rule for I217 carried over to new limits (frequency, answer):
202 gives 2.38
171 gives 2.52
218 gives 2.11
